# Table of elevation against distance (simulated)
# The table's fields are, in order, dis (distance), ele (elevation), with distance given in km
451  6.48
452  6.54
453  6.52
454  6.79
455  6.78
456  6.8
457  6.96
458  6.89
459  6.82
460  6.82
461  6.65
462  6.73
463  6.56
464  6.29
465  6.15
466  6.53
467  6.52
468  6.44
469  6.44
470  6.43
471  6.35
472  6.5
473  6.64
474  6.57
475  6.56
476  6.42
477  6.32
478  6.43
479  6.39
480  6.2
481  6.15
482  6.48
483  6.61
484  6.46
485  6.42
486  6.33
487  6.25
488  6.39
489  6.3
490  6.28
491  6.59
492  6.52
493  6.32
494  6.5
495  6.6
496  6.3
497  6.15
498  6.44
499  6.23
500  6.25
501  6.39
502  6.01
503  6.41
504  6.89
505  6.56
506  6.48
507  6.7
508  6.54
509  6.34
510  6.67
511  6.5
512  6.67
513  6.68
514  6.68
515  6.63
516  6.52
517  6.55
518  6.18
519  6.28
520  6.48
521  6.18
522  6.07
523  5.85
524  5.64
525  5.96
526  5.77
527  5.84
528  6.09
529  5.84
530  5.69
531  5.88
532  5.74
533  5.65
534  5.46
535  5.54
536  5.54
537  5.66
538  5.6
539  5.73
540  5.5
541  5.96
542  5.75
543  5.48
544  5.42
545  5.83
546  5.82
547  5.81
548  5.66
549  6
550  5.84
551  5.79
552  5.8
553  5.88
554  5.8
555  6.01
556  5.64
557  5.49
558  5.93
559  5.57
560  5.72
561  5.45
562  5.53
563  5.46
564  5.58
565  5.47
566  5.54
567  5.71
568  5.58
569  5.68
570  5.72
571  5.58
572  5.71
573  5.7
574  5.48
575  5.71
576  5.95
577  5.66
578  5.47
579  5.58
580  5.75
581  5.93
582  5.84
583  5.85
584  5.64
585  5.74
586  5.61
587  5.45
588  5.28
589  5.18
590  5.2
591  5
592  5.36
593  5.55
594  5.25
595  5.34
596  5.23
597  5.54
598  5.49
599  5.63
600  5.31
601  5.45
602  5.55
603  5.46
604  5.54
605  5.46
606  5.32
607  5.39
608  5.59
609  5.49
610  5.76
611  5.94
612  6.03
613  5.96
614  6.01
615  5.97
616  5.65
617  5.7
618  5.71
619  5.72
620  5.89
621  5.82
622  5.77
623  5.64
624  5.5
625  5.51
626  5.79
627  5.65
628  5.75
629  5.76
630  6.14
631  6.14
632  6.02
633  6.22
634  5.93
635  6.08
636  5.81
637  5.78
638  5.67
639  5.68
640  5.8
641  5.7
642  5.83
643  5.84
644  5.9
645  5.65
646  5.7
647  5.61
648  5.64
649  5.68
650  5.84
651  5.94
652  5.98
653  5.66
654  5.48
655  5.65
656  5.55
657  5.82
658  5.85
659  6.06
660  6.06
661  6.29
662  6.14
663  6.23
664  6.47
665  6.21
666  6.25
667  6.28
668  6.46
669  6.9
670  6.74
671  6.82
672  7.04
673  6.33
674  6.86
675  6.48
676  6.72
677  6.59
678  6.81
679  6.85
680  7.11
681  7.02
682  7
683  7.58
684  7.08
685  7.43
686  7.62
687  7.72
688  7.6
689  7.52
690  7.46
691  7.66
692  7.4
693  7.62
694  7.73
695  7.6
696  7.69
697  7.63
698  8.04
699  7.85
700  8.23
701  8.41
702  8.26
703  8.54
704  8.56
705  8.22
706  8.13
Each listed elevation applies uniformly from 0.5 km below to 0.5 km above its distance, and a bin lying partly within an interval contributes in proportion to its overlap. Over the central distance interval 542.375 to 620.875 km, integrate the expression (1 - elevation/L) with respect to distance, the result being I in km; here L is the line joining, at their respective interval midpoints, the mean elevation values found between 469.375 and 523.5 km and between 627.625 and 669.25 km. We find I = 6.64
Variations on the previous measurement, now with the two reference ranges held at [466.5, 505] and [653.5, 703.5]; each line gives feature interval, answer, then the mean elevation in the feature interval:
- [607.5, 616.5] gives 1.3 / 5.82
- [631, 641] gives 1.4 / 5.89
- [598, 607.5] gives 1.8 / 5.46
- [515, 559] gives 4.8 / 5.85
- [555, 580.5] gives 3.9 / 5.63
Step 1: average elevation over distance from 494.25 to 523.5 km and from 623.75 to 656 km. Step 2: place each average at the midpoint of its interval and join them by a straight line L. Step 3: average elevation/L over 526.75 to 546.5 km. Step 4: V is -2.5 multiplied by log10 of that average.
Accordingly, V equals 0.11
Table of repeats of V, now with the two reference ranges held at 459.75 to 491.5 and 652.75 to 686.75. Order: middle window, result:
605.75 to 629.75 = 0.138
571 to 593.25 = 0.165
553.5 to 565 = 0.150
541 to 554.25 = 0.125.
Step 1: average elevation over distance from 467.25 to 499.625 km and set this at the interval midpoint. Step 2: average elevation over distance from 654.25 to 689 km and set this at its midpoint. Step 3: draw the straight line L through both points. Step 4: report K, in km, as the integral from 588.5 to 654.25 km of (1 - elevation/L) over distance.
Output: 9.0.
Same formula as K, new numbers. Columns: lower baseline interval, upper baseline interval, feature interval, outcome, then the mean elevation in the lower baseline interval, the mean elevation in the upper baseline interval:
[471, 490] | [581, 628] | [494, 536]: -0.28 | 6.41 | 5.59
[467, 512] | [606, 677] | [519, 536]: 1.22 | 6.43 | 5.96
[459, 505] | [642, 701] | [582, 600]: 3.11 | 6.43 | 6.68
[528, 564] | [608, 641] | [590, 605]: 0.97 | 5.7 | 5.82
